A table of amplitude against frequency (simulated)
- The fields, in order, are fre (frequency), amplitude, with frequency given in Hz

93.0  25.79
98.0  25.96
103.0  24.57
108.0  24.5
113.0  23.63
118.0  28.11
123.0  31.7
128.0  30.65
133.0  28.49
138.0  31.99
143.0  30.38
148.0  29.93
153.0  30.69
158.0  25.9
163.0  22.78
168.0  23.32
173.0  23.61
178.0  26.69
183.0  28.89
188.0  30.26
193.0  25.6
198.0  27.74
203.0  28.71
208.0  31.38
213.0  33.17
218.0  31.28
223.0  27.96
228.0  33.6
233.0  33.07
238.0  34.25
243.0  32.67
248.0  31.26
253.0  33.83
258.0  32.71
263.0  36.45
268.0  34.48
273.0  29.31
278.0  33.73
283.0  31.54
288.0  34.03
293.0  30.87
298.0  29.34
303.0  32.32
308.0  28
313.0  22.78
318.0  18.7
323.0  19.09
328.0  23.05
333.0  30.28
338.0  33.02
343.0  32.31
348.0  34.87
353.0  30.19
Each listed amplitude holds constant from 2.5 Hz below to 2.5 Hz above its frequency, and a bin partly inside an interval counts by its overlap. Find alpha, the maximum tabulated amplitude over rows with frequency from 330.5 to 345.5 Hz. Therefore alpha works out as 33.02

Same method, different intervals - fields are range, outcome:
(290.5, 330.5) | 32.32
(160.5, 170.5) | 23.32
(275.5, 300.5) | 34.03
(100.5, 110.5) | 24.57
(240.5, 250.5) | 32.67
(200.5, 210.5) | 31.38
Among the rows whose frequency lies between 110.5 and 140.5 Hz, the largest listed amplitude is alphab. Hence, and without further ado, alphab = 31.99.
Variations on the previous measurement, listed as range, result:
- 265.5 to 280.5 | 34.48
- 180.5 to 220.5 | 33.17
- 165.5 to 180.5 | 26.69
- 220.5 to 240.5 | 34.25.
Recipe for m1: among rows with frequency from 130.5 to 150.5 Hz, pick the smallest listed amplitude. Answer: 28.49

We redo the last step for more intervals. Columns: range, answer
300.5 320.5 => 18.7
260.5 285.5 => 29.31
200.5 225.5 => 27.96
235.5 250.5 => 31.26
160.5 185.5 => 22.78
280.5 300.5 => 29.34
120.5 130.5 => 30.65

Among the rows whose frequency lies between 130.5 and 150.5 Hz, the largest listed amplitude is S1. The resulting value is 31.99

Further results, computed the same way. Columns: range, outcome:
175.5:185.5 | 28.89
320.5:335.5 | 30.28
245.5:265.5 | 36.45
